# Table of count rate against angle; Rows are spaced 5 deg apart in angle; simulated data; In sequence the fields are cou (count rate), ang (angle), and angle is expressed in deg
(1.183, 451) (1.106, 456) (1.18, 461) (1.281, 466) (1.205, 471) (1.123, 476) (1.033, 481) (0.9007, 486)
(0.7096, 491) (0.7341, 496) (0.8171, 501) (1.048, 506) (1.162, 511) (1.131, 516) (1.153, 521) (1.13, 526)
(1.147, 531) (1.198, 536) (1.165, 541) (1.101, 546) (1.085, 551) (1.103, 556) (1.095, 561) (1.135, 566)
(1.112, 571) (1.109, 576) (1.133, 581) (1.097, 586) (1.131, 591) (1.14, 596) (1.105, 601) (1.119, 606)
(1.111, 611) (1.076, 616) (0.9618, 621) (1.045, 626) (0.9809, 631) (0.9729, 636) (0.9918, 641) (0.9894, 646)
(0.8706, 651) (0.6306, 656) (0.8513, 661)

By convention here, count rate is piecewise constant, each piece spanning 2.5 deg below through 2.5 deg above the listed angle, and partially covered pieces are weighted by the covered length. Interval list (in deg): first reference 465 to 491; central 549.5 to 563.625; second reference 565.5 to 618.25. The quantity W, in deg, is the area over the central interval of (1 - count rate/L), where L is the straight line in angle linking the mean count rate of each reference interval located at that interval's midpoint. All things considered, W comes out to 0.0 deg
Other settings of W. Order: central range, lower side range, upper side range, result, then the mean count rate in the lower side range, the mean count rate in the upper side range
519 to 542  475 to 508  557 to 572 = -3.3 deg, 0.898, 1.11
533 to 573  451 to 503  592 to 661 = -4.6 deg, 1.02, 0.997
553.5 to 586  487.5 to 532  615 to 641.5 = -3.7 deg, 0.996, 1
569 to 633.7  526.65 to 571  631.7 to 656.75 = -4.8 deg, 1.13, 0.916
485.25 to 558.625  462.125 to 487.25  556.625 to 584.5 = 5.0 deg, 1.12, 1.12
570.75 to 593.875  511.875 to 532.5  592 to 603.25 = 0.2 deg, 1.14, 1.12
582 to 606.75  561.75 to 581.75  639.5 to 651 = -1.1 deg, 1.12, 0.964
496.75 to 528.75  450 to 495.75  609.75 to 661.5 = -0.7 deg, 1.06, 0.953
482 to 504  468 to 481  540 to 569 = 6.3 deg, 1.14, 1.11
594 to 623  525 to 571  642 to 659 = -3.8 deg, 1.13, 0.845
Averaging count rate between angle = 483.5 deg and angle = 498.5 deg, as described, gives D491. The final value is 0.781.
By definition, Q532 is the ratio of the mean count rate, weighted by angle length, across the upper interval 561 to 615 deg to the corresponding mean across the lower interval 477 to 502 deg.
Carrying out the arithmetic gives 1.30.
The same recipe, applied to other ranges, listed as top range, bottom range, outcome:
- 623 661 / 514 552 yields 0.81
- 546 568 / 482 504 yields 1.36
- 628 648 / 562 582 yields 0.88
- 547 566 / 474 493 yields 1.17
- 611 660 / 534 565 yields 0.85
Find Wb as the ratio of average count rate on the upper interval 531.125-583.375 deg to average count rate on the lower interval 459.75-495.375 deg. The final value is 1.1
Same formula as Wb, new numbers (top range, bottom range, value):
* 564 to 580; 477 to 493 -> 1.23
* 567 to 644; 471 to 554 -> 1.03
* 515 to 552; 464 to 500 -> 1.16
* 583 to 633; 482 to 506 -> 1.30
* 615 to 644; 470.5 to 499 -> 1.08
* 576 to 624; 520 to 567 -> 0.97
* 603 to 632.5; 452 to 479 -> 0.89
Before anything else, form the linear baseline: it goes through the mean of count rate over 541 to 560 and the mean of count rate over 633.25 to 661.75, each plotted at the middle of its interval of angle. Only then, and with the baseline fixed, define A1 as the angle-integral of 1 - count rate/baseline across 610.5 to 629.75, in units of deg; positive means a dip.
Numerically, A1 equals -1.8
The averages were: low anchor 1.11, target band 1.04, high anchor 0.887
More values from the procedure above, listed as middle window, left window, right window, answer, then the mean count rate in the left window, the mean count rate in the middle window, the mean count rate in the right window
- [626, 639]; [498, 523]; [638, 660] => -1.4 deg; 1.05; 0.991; 0.872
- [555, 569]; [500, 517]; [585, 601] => -0.2 deg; 1.05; 1.11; 1.12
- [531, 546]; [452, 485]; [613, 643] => -1.1 deg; 1.14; 1.16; 1.01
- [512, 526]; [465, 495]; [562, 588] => -1.1 deg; 1.01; 1.14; 1.12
